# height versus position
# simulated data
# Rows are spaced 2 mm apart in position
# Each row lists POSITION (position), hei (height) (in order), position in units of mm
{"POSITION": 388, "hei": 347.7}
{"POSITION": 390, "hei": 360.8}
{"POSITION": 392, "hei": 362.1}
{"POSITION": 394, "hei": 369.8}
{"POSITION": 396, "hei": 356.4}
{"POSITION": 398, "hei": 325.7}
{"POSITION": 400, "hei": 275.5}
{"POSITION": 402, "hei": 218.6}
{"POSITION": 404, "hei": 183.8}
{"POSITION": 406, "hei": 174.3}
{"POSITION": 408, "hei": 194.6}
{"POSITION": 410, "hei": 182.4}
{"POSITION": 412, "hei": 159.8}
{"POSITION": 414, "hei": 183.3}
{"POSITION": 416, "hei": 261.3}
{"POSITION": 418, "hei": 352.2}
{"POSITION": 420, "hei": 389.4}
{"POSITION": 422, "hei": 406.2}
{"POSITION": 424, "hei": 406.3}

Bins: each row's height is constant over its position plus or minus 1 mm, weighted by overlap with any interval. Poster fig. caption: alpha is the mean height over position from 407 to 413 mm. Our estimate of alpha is 179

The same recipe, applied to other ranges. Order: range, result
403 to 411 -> 184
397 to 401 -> 301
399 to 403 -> 247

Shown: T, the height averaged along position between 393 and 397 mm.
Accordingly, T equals 363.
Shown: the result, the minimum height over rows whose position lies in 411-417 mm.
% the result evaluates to 159.8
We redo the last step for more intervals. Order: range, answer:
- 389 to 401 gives 275.5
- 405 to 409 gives 174.3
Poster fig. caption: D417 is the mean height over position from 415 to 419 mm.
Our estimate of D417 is 307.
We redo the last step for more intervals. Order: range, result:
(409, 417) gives 197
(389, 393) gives 361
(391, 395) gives 366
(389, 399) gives 355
